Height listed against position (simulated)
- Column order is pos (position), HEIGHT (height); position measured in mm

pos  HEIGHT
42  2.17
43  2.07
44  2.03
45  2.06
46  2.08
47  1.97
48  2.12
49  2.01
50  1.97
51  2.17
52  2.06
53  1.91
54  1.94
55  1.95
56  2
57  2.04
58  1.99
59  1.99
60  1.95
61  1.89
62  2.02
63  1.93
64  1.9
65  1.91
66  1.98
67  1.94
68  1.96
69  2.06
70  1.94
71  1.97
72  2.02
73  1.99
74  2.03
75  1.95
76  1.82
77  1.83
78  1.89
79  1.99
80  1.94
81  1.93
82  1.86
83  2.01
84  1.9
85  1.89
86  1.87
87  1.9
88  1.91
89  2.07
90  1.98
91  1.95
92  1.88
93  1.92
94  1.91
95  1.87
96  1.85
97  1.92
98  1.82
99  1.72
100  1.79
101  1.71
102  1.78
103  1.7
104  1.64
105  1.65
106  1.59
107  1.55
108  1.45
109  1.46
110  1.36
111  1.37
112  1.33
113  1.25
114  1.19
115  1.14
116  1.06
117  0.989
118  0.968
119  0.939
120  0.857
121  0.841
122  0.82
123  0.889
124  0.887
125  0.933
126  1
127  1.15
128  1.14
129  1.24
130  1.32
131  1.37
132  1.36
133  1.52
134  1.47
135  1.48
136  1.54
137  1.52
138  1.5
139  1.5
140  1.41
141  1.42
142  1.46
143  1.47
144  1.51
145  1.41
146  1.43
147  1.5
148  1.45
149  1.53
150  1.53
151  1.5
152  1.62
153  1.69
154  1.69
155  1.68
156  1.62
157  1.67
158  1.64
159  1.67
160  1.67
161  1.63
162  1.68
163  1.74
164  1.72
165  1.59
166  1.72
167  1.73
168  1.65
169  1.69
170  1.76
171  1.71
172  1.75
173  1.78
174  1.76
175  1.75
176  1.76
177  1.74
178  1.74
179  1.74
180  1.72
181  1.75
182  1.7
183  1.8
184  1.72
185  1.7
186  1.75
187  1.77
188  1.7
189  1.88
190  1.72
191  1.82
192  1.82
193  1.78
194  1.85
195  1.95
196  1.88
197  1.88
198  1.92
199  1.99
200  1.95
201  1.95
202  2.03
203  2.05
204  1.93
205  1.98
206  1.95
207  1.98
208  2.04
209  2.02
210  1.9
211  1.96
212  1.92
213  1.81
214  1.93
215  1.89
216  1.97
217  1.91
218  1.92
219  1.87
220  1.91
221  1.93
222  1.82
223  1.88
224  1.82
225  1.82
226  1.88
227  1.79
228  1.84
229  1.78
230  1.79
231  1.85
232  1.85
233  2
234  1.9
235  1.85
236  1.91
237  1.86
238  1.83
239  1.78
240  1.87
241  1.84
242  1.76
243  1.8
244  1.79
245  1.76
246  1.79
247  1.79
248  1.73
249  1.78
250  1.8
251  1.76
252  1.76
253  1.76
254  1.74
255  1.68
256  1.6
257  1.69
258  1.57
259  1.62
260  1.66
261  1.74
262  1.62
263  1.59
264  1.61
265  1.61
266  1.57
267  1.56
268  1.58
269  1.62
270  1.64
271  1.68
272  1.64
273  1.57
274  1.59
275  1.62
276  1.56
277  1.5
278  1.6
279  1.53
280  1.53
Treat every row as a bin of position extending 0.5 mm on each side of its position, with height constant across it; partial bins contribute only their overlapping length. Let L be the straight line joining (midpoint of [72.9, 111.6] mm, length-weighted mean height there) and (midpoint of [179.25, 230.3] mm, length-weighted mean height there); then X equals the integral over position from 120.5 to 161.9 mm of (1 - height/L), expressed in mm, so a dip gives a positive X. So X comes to 9.6 mm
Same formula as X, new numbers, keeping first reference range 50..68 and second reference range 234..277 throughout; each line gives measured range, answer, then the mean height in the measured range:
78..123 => 7.6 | 1.6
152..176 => 1.8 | 1.7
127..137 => 2.6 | 1.38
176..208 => -1.0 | 1.84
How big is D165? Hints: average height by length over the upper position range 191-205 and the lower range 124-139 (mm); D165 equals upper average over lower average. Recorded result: 1.46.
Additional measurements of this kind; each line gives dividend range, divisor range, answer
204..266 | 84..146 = 1.24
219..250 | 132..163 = 1.19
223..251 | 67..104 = 0.96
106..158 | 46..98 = 0.69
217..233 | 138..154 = 1.24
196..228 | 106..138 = 1.58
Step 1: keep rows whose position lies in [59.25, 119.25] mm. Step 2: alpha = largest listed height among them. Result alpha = 2.07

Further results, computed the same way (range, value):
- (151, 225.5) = 2.05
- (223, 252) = 2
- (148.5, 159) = 1.69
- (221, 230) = 1.93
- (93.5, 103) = 1.92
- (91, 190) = 1.95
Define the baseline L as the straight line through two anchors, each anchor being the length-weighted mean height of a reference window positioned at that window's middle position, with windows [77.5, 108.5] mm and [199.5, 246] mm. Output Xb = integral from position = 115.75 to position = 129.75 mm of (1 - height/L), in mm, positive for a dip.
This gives 6.5 mm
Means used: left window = 1.83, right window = 1.89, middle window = 0.984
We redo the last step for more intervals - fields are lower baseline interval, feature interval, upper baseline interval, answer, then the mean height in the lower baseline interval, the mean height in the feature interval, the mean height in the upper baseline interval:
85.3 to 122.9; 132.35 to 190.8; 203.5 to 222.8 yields 3.58 mm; 1.54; 1.64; 1.93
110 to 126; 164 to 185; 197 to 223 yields -1.80 mm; 1.04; 1.73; 1.94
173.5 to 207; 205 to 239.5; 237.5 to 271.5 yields -2.31 mm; 1.83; 1.89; 1.71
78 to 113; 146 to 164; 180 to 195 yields 1.59 mm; 1.77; 1.62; 1.77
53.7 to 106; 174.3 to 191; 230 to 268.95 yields 0.54 mm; 1.91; 1.75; 1.74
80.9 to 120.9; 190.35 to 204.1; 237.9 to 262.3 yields -1.76 mm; 1.61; 1.91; 1.74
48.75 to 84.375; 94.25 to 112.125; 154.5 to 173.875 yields 2.01 mm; 1.96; 1.65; 1.69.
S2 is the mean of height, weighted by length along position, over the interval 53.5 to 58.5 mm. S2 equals 1.98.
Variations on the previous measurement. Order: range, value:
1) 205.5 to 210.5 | 1.98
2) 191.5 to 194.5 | 1.82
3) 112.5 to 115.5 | 1.19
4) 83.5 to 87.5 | 1.89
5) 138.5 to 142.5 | 1.45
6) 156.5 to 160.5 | 1.66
